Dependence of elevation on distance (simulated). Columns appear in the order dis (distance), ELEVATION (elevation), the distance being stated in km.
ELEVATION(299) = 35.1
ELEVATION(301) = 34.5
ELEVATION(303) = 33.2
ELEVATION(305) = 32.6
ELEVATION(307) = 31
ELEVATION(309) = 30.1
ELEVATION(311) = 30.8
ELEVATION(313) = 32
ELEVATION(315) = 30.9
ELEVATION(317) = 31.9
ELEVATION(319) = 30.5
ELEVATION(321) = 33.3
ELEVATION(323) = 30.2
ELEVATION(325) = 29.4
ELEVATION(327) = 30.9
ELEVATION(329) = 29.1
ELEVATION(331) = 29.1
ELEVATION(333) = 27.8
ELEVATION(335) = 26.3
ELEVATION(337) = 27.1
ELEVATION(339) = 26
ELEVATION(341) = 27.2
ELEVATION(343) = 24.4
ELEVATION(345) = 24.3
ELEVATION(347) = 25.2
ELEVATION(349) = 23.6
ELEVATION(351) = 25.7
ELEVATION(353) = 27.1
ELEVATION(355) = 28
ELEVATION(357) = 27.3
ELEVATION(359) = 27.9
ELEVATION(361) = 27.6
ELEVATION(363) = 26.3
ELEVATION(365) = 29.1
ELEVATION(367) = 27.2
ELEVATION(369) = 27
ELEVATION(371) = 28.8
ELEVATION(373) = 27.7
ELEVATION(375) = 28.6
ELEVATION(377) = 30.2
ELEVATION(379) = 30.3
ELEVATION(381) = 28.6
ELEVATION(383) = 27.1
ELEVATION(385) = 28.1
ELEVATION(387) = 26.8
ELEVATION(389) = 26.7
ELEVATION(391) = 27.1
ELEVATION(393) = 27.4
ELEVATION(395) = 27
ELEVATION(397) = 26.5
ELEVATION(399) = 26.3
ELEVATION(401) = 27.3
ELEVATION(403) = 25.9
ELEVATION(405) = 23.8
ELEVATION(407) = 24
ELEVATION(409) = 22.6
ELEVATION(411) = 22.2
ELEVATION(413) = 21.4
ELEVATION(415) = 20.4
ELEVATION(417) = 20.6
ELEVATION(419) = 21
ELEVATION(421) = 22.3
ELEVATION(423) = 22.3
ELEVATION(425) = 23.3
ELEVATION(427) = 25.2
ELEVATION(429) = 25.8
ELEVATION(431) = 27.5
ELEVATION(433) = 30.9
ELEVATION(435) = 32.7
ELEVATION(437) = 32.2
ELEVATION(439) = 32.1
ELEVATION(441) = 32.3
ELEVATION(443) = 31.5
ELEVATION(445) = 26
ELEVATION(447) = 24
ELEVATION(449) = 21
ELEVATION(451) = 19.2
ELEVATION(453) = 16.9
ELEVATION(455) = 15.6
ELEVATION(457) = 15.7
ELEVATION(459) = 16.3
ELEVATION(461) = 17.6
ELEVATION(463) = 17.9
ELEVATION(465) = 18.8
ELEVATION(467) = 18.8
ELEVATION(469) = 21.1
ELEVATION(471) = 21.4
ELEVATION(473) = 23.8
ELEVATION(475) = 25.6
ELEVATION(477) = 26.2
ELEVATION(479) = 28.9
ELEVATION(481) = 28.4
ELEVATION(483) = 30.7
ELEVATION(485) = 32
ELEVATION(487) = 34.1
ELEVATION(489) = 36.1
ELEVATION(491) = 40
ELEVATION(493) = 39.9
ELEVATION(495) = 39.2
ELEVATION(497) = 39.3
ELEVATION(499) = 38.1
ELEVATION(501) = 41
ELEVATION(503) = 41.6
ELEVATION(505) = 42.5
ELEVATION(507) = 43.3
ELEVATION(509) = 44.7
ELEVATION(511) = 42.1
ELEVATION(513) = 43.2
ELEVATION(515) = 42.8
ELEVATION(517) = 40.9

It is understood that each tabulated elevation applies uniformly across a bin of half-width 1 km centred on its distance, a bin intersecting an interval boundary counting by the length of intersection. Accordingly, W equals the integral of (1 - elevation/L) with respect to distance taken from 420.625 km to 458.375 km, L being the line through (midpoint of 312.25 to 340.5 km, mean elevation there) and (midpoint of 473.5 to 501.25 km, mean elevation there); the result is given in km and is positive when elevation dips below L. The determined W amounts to 8.7 km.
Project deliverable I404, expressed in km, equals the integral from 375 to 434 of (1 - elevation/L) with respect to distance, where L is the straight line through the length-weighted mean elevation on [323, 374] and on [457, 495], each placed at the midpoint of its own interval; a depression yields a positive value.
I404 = 3.2 km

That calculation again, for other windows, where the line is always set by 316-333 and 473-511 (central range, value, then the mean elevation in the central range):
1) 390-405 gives 2.9 km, 26.6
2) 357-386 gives 3.5 km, 28.1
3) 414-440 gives 6.1 km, 25.9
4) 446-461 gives 7.1 km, 18.3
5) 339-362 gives 3.7 km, 26.2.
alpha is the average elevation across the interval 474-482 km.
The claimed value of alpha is 27.3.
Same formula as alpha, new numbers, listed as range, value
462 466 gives 18.4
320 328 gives 30.9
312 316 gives 31.4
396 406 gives 26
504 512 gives 43.1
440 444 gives 31.9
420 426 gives 22.6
